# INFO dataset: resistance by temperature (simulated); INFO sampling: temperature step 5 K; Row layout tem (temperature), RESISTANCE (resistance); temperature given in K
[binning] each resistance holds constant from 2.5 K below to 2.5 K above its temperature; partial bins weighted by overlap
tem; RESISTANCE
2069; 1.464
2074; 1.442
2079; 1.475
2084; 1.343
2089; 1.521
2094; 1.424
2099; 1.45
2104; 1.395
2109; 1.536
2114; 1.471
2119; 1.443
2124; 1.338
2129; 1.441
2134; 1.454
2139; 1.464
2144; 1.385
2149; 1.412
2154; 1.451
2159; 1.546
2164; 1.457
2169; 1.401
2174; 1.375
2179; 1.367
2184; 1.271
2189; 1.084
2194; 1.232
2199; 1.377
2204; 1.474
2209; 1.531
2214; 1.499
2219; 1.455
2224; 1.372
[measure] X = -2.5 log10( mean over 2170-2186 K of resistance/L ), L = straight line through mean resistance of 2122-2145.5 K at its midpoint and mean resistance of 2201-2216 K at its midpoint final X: 0.09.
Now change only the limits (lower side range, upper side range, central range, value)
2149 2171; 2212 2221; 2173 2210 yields 0.11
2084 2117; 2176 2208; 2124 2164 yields -0.04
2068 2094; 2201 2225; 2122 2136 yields 0.03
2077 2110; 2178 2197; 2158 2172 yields -0.14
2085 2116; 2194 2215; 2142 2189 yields 0.04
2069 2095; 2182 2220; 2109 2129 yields -0.01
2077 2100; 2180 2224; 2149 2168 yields -0.06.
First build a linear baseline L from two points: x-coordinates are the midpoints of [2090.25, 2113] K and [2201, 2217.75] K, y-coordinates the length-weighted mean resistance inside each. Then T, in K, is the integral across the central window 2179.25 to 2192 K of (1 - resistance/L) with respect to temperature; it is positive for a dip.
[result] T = 2.3 K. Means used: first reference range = 1.46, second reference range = 1.49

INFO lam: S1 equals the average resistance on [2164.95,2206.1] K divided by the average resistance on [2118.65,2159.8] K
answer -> 0.93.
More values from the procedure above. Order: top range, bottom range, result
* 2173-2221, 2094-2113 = 0.94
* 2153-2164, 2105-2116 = 1.00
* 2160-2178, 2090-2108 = 0.98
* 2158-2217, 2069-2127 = 0.96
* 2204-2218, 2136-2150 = 1.06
